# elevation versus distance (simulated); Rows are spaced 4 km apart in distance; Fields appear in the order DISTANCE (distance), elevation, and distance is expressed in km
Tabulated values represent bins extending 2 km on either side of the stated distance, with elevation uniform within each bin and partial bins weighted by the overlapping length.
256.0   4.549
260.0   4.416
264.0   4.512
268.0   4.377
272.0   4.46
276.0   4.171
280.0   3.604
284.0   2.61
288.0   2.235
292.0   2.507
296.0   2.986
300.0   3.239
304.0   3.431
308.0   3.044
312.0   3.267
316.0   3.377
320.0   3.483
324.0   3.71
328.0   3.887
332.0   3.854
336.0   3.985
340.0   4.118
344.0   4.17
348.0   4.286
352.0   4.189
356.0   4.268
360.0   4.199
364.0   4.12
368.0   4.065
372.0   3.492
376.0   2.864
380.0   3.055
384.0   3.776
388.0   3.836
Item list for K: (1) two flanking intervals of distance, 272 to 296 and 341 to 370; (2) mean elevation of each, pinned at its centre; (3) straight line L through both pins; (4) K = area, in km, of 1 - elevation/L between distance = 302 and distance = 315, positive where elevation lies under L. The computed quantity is 0.9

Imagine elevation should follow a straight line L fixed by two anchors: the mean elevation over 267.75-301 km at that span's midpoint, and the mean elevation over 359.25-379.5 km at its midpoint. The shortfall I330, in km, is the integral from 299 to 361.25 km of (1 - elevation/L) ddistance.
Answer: -5.0 km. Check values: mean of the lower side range 3.3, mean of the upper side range 3.67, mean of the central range 3.79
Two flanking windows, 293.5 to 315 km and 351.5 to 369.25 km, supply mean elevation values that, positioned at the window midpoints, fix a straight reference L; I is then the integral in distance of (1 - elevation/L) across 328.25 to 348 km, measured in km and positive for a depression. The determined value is -1.38 km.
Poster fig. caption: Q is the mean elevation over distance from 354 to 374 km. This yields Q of 4.03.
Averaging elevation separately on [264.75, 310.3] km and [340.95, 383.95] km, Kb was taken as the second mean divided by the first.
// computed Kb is 1.2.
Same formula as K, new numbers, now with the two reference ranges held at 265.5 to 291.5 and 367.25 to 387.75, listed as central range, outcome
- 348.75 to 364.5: -3.4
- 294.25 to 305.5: 1.0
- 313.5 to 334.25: -1.0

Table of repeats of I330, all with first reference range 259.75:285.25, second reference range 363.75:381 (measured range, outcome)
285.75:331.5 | 7.3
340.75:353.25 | -2.0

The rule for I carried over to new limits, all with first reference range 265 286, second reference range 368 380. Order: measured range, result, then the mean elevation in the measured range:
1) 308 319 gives 1.1 km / 3.29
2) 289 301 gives 3.0 km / 2.83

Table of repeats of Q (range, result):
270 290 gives 3.42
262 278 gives 4.38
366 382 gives 3.37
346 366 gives 4.21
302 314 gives 3.25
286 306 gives 2.88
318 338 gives 3.78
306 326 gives 3.38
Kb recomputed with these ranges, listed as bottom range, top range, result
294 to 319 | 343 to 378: 1.22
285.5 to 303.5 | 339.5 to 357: 1.51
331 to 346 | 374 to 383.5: 0.76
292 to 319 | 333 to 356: 1.30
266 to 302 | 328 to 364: 1.23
